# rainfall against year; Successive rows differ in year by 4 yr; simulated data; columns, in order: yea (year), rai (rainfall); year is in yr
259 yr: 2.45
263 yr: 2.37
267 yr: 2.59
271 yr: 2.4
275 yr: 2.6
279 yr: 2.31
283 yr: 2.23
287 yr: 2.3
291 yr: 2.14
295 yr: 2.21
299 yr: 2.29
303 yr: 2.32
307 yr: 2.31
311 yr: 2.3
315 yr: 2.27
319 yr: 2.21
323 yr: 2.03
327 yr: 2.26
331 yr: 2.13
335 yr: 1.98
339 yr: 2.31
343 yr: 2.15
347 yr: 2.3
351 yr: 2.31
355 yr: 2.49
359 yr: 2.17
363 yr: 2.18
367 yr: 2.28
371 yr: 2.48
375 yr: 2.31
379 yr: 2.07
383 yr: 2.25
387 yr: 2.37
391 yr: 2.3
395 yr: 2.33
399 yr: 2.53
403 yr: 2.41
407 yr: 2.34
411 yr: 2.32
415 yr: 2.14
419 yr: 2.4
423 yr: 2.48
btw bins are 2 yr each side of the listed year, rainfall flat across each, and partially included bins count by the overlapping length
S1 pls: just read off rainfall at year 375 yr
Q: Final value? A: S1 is 2.31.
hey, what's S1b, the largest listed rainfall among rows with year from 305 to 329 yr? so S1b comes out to 2.31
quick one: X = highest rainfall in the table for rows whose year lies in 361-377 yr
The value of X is 2.48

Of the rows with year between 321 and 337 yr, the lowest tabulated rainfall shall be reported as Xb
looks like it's 1.98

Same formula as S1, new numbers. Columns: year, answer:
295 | 2.21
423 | 2.48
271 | 2.4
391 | 2.3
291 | 2.14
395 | 2.33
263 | 2.37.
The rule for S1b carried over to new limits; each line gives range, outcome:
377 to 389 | 2.37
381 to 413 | 2.53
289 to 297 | 2.21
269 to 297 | 2.6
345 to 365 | 2.49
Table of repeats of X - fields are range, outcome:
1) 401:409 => 2.41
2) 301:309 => 2.32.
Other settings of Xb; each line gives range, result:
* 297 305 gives 2.29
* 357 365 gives 2.17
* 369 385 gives 2.07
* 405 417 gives 2.14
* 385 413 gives 2.3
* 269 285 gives 2.23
